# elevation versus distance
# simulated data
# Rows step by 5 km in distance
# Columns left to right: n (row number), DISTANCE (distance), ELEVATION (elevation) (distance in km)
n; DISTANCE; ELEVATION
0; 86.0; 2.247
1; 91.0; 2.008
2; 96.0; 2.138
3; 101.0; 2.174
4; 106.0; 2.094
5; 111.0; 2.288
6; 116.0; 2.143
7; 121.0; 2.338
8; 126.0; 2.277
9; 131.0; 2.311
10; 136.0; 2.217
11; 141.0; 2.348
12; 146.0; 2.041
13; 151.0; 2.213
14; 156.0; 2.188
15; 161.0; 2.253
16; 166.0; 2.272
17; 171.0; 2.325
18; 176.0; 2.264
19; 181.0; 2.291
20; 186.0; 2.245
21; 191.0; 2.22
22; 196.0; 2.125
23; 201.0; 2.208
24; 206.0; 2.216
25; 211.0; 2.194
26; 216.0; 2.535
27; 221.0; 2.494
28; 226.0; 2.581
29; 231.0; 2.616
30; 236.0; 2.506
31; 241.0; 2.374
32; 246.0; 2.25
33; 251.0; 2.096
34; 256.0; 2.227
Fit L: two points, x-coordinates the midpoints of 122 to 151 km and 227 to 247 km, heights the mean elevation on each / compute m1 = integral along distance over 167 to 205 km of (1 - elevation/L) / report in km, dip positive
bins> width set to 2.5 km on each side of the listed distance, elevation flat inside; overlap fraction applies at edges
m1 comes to 1.8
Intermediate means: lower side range 2.24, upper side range 2.46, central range 2.24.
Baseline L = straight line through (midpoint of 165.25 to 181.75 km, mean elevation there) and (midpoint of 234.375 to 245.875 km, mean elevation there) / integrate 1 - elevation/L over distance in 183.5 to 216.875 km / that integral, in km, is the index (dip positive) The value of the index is 1.4 km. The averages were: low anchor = 2.29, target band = 2.24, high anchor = 2.4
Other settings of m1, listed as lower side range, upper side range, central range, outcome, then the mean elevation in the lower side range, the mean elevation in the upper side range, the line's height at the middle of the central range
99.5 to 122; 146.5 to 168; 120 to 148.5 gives -0.6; 2.2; 2.21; 2.21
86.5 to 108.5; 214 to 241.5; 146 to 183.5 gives 1.4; 2.12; 2.53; 2.33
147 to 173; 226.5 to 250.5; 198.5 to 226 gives 0.1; 2.24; 2.42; 2.36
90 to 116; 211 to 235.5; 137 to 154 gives 0.6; 2.15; 2.52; 2.28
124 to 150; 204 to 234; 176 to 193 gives 0.7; 2.24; 2.44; 2.36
